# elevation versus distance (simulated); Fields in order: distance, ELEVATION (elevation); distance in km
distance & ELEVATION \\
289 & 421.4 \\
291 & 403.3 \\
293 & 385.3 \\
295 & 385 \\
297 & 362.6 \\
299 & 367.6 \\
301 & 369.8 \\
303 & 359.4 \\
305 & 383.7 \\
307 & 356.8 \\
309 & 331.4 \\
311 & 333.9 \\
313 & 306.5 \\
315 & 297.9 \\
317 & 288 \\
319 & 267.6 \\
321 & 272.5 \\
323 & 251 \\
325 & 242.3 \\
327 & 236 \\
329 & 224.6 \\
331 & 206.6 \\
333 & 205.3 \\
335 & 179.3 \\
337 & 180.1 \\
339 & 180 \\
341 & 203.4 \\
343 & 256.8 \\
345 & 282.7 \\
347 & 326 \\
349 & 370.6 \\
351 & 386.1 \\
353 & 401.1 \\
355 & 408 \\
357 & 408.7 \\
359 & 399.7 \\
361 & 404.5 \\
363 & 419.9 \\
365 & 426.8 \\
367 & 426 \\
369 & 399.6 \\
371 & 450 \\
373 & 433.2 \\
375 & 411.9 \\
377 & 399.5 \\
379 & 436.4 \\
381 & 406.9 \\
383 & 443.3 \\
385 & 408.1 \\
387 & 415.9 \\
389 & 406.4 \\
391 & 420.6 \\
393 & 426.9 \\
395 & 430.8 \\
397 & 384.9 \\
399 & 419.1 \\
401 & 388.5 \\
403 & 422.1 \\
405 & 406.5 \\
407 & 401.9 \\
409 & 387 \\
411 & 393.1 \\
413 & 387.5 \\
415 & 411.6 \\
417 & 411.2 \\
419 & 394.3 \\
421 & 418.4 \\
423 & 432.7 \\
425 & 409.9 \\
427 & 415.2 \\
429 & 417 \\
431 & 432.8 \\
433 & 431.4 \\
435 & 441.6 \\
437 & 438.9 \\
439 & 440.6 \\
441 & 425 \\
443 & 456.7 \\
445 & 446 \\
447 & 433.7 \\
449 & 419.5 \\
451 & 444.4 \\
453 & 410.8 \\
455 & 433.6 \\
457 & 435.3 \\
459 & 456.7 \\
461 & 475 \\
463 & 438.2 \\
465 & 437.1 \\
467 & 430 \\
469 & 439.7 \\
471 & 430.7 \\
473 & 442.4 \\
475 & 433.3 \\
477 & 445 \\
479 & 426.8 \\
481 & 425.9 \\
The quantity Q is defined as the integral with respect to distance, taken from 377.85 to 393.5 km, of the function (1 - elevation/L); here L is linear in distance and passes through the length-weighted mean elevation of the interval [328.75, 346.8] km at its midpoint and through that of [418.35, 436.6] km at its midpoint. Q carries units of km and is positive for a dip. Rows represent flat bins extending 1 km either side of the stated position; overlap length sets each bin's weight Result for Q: -4.47 km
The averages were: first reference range 218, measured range 420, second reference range 423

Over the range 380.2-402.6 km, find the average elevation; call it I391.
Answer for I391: 414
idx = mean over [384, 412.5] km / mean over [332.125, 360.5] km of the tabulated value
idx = 1.35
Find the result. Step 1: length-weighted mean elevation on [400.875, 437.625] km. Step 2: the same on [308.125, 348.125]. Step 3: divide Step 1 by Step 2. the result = 1.63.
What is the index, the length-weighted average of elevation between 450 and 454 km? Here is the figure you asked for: 428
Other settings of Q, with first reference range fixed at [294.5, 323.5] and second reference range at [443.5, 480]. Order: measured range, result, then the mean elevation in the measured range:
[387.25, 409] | -0.96 km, 410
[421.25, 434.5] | -0.31 km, 424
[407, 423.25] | 0.07 km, 403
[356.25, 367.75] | -1.48 km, 414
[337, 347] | 3.34 km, 235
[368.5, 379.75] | -1.40 km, 422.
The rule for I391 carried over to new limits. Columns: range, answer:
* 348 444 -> 415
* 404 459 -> 422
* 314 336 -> 243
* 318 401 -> 348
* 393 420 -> 404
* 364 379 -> 422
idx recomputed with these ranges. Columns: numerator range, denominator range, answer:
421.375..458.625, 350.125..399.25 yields 1.04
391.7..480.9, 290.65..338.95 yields 1.44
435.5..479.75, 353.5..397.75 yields 1.05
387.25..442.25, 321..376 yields 1.29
